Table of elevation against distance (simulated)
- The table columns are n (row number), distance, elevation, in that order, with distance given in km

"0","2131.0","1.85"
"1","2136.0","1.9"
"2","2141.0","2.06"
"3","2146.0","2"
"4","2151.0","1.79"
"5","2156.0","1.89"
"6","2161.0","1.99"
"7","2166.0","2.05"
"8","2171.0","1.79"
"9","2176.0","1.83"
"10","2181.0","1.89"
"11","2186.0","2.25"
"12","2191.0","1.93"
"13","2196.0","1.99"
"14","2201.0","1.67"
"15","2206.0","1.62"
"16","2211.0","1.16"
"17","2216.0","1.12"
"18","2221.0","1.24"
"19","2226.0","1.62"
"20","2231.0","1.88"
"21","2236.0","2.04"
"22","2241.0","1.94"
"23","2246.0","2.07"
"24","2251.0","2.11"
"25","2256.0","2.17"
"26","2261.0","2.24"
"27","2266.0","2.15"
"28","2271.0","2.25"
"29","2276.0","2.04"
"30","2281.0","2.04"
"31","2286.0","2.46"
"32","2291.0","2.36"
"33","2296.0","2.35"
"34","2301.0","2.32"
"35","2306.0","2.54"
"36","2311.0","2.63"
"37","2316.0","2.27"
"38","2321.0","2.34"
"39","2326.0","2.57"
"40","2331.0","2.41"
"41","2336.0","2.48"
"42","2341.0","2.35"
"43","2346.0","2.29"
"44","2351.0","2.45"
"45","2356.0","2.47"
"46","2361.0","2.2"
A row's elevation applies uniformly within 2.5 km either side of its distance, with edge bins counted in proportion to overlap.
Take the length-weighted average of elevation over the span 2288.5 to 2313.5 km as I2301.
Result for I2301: 2.44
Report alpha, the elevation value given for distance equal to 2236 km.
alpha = 2.04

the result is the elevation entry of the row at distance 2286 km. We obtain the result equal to 2.46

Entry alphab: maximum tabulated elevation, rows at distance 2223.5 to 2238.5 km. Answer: 2.04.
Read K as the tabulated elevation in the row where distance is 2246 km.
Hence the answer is 2.07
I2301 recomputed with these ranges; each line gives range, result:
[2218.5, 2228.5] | 1.43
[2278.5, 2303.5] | 2.31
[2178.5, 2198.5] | 2.01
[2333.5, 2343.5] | 2.42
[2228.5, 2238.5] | 1.96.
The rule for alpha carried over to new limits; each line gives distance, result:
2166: 2.05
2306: 2.54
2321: 2.34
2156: 1.89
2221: 1.24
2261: 2.24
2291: 2.36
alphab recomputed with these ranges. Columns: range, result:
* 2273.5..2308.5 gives 2.54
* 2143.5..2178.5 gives 2.05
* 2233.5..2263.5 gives 2.24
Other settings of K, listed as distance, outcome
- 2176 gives 1.83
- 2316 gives 2.27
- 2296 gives 2.35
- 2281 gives 2.04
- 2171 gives 1.79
